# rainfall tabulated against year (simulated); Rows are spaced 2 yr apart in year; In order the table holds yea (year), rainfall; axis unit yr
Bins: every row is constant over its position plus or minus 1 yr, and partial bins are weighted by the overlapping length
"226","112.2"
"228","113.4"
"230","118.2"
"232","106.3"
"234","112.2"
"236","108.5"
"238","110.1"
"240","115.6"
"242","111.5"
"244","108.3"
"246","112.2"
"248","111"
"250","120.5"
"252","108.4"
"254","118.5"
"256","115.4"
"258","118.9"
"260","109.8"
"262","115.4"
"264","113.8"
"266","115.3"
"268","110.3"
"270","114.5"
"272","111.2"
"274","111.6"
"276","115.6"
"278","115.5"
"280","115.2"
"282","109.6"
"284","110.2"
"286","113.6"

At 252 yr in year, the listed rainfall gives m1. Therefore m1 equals 108.4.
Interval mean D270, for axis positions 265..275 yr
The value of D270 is 113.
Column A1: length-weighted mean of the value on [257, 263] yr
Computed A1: 115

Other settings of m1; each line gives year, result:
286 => 113.6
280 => 115.2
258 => 118.9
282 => 109.6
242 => 111.5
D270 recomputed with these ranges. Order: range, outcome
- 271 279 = 113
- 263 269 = 113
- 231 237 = 109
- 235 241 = 111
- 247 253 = 113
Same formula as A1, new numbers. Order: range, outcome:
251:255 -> 113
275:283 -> 114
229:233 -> 112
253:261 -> 116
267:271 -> 112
